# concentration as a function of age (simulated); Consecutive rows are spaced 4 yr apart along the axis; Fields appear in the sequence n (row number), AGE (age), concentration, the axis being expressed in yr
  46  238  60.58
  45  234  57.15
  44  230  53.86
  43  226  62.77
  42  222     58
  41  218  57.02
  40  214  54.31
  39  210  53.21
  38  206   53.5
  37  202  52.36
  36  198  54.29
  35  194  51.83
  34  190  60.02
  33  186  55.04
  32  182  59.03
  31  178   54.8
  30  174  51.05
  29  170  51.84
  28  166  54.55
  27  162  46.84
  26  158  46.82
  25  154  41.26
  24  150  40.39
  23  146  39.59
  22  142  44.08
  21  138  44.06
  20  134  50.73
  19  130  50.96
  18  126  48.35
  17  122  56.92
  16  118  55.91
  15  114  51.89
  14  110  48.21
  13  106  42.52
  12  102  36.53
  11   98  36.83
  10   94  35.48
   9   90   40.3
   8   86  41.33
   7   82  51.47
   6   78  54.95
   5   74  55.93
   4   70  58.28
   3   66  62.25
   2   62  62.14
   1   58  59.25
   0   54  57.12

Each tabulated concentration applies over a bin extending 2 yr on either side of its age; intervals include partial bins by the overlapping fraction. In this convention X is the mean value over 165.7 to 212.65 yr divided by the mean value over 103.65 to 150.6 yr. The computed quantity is 1.13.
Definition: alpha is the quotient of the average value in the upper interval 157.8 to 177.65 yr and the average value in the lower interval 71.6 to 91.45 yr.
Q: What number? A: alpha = 1.0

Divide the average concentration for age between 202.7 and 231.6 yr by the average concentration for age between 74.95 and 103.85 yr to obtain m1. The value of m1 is 1.3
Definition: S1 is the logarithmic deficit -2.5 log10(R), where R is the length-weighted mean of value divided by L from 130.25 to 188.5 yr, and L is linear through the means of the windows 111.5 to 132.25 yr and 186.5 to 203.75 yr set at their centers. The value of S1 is 0.11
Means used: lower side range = 52.7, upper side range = 54.7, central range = 48.7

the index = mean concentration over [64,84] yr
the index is 56.6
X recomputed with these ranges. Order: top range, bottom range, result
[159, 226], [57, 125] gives 1.09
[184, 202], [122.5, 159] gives 1.21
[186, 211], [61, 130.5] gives 1.10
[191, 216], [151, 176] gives 1.11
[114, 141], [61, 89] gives 0.94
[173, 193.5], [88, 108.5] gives 1.45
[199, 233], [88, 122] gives 1.26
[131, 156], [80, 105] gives 1.08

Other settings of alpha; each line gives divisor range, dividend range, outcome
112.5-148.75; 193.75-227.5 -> 1.13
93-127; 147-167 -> 0.98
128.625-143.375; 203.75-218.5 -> 1.14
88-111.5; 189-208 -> 1.36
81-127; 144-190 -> 1.10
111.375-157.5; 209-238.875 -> 1.20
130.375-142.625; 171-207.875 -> 1.16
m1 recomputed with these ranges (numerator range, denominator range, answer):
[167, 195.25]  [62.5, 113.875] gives 1.15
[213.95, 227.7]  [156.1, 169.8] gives 1.18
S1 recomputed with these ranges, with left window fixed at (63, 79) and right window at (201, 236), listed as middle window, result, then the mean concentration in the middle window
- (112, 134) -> 0.10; 52.6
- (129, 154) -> 0.27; 44.4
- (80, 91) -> 0.28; 44.7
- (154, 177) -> 0.15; 49.6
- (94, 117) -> 0.32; 43.1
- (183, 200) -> 0.02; 55.5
